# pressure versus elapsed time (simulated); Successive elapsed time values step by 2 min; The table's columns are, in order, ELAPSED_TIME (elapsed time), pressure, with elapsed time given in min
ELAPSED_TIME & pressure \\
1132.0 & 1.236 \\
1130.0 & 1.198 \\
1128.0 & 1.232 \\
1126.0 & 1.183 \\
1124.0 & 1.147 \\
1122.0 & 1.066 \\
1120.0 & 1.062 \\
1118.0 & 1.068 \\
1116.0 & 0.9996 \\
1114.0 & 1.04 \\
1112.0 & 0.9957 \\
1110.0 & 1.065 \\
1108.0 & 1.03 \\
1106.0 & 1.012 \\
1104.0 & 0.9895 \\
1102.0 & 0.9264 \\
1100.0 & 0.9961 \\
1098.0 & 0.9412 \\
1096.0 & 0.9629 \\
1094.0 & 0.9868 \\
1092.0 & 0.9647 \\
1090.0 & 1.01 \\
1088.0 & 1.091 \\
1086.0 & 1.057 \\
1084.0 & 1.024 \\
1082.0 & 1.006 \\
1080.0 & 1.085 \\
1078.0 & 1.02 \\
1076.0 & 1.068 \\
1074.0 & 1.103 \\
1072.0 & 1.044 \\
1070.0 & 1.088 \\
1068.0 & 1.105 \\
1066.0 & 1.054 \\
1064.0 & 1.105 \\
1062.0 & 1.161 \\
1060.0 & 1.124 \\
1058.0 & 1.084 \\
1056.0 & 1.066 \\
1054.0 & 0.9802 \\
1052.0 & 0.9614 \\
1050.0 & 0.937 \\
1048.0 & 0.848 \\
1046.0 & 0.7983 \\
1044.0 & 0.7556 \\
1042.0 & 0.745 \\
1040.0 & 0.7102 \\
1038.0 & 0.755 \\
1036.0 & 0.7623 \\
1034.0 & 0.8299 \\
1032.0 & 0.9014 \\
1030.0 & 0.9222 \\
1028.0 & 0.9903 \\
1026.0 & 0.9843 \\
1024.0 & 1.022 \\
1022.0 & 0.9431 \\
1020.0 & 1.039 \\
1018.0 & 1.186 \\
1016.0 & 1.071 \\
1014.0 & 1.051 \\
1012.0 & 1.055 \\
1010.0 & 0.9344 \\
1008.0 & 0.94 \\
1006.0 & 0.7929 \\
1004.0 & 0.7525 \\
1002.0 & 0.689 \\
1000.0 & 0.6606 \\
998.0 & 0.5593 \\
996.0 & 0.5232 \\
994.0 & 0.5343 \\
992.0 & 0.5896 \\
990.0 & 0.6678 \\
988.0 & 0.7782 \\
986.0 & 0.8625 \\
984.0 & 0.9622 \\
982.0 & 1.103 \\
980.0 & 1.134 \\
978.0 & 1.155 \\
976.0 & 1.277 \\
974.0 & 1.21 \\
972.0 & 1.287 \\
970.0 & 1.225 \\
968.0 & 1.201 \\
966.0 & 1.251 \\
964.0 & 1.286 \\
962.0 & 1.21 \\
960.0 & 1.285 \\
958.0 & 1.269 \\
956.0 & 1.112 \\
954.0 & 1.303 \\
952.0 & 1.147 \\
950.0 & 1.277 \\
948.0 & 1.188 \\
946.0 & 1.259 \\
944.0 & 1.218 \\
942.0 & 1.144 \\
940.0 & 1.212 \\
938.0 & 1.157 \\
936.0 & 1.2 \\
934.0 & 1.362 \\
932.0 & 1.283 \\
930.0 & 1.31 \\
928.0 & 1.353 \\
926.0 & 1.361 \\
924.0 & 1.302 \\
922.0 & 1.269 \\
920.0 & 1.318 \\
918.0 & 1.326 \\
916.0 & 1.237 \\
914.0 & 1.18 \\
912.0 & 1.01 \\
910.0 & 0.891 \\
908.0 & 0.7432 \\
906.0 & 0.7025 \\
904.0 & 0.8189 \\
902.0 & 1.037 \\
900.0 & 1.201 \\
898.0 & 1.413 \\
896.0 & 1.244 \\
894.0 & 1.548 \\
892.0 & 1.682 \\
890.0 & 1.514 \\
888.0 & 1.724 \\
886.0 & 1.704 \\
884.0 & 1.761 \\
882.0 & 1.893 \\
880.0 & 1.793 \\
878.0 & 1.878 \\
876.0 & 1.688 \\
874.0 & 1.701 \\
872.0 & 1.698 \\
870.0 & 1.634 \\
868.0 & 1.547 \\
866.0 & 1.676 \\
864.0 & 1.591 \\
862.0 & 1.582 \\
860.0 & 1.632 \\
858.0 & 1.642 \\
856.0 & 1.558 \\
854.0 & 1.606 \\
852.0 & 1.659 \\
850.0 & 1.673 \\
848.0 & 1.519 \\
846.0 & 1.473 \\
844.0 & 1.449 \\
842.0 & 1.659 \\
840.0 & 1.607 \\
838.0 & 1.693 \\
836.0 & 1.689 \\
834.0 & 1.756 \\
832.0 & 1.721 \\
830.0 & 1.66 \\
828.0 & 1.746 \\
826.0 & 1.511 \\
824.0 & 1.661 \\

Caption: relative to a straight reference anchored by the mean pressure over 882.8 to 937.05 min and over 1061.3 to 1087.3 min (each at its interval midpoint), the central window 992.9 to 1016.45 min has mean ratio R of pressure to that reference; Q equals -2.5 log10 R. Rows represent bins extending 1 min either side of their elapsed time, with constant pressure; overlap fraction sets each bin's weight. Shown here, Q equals 0.41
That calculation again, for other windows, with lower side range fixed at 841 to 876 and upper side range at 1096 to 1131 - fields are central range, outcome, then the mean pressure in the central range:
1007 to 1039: 0.286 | 0.962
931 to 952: 0.165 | 1.23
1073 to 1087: 0.074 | 1.05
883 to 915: 0.206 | 1.26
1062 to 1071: 0.058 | 1.1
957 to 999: 0.310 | 1.02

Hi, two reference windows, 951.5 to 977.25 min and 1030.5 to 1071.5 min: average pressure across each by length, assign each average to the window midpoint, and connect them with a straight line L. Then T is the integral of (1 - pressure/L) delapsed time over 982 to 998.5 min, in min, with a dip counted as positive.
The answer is 6.3 min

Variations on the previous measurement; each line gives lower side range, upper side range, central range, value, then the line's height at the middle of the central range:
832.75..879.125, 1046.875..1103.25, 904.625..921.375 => 4.82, 1.48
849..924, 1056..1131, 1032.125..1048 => 5.22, 1.16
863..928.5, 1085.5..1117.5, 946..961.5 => 0.80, 1.29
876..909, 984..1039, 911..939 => 0.05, 1.27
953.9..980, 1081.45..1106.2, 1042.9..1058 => 2.22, 1.08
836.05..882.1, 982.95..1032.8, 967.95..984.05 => -2.48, 1.02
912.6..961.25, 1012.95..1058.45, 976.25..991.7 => 2.08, 1.1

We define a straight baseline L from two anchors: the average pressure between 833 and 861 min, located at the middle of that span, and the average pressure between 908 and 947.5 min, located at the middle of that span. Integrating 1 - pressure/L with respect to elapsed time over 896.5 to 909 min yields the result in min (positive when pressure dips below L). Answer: 3.2 min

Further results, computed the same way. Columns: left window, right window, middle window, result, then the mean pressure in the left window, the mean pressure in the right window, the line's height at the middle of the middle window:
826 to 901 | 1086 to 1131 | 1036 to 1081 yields 7.1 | 1.63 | 1.04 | 1.16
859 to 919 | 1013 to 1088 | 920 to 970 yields 1.1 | 1.43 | 0.985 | 1.28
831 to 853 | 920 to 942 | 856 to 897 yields -4.5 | 1.63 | 1.28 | 1.49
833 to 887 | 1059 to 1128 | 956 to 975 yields 2.0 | 1.66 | 1.05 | 1.38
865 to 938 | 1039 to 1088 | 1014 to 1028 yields 0.8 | 1.39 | 0.999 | 1.1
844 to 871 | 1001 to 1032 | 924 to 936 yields -0.2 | 1.59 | 0.956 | 1.3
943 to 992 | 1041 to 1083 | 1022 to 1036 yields 1.7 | 1.14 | 1.01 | 1.05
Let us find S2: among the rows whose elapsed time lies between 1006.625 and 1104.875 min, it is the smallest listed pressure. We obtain 0.7102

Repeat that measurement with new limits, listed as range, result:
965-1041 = 0.5232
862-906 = 0.7025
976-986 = 0.8625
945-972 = 1.112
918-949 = 1.144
